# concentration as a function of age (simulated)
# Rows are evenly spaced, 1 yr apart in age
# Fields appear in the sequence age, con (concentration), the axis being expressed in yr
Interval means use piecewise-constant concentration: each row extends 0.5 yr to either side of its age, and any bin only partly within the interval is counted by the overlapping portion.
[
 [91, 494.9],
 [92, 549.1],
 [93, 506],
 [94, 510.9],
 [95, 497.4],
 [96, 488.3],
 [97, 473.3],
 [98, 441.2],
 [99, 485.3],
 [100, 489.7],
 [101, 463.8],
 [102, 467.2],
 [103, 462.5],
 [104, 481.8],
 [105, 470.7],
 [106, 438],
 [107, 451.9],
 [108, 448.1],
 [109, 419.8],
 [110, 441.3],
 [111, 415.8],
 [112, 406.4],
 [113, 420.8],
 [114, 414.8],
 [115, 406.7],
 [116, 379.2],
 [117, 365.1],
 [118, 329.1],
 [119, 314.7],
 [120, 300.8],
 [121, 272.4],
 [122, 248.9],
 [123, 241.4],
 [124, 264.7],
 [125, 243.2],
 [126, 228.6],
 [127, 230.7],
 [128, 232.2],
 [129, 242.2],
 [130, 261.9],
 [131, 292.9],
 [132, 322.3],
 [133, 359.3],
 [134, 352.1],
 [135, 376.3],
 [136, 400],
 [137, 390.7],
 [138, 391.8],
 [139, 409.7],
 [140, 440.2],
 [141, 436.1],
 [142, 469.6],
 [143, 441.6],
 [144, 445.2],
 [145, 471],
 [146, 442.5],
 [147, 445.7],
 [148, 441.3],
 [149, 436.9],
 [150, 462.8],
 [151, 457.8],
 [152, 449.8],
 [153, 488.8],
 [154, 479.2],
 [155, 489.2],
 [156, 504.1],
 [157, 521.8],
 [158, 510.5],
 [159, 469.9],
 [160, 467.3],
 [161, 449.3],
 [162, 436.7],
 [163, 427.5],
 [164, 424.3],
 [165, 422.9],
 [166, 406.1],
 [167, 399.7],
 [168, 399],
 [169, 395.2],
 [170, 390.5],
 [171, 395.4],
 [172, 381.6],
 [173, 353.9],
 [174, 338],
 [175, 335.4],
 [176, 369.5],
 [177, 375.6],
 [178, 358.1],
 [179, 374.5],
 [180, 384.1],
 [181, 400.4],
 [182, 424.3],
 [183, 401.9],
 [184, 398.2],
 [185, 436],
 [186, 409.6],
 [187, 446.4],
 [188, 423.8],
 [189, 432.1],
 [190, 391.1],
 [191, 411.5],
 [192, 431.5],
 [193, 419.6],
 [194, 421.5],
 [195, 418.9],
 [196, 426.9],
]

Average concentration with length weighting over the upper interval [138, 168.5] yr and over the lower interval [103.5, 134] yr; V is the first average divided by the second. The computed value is 1.3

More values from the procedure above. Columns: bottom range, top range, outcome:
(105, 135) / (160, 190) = 1.18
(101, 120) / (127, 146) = 0.89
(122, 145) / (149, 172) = 1.31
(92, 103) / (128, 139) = 0.70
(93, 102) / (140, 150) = 0.93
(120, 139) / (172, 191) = 1.31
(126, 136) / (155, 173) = 1.46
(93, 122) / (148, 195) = 0.99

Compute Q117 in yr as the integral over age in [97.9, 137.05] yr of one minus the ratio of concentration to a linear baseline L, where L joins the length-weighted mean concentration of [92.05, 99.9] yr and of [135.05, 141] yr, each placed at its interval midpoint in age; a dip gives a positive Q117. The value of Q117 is 7.3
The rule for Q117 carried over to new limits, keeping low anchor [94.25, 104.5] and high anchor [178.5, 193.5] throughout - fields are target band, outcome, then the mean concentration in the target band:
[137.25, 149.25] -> 0.1 yr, 438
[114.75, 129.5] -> 5.6 yr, 285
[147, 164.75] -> -1.2 yr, 465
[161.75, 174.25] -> 0.8 yr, 398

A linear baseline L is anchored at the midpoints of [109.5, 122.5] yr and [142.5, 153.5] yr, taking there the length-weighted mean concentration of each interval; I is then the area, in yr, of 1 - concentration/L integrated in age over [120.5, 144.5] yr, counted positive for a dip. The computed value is 4.64 yr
